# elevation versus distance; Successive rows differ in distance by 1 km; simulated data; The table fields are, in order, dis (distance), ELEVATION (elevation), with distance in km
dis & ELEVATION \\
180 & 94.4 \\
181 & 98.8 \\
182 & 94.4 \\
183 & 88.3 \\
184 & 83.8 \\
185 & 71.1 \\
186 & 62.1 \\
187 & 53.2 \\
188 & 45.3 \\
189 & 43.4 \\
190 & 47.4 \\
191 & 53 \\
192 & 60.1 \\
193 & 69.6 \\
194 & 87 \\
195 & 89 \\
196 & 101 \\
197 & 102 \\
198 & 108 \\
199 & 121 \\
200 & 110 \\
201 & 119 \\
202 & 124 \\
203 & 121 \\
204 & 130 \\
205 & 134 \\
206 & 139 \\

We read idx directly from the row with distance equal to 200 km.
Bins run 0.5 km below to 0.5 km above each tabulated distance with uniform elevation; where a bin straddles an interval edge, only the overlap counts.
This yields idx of 110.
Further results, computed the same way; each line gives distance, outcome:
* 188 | 45.3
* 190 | 47.4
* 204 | 130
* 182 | 94.4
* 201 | 119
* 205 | 134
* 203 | 121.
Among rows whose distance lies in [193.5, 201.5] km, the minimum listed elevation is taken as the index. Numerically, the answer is 87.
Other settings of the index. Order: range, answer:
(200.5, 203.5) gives 119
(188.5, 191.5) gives 43.4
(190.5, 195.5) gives 53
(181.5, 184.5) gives 83.8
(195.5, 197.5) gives 101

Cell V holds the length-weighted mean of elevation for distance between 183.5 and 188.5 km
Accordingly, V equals 63.1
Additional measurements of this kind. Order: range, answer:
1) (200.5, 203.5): 121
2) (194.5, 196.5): 95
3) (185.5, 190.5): 50.3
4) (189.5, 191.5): 50.2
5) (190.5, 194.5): 67.4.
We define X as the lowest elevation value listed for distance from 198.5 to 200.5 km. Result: 110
